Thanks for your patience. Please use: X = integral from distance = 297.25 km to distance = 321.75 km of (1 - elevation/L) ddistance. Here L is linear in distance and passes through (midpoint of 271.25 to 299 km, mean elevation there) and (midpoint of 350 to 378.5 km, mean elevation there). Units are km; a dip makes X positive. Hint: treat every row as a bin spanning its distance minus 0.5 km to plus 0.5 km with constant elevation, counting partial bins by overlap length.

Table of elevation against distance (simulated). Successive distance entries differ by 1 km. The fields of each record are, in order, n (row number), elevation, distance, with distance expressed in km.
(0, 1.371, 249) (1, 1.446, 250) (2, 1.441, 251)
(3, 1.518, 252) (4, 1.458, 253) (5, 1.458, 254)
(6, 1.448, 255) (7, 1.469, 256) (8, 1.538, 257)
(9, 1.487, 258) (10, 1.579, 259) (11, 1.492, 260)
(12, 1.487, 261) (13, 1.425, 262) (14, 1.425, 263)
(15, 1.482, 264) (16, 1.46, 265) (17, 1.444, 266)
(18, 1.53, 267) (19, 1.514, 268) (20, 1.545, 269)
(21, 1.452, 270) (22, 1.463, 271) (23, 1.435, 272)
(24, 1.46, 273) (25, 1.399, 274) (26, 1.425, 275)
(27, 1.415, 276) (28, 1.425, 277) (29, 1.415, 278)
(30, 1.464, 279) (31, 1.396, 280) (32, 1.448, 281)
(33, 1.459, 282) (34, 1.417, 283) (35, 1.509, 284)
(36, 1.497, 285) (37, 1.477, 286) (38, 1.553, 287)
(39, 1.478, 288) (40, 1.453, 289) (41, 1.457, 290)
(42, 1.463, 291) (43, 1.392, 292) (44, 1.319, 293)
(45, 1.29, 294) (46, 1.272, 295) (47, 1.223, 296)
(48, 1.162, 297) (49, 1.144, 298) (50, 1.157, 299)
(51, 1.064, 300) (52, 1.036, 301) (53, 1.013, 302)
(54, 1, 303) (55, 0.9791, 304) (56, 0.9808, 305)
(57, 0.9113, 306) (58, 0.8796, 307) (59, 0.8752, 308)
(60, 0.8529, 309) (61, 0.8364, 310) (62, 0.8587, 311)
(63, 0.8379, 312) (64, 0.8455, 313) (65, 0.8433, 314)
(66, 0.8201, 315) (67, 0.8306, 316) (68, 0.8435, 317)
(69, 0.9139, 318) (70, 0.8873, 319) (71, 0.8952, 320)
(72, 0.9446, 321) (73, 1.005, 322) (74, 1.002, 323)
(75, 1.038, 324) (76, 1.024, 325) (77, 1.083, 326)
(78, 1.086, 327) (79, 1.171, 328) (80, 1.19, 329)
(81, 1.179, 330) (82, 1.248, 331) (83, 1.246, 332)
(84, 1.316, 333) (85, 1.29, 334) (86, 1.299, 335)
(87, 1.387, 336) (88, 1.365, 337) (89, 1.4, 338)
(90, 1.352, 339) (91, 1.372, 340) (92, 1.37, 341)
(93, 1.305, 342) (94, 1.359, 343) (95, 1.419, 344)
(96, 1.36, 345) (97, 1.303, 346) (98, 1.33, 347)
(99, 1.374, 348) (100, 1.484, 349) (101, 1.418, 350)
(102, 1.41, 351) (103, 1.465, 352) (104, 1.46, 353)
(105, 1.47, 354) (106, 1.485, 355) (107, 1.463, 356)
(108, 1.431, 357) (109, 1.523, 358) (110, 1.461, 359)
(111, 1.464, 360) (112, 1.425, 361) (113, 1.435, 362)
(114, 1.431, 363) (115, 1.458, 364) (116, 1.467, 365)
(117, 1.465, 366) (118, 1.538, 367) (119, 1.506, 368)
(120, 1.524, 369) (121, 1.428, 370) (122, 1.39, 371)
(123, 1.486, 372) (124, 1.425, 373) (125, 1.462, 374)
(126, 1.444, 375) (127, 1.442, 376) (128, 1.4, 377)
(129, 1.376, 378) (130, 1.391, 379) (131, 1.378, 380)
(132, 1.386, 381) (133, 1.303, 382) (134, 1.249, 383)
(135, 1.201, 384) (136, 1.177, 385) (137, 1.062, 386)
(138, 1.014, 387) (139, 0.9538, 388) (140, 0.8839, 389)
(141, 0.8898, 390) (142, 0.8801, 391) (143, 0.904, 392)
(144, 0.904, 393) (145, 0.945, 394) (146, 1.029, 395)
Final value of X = 8.4 km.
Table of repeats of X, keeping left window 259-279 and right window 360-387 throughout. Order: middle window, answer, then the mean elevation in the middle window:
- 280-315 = 6.5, 1.17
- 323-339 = 2.2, 1.22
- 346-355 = -0.1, 1.42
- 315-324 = 3.2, 0.917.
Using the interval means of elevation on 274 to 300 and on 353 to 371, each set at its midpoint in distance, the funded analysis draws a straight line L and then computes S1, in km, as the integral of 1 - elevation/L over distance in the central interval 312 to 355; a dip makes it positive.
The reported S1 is 7.11 km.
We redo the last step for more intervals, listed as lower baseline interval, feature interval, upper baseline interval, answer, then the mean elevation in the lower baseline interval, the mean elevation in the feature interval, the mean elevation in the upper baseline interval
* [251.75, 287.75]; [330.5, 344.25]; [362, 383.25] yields 1.0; 1.47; 1.34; 1.43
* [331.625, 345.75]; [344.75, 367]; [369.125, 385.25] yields -1.3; 1.35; 1.44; 1.38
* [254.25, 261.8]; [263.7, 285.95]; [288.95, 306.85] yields -1.6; 1.5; 1.46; 1.17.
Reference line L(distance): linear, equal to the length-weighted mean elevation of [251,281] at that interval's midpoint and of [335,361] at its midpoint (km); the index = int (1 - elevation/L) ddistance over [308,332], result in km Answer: 7.7 km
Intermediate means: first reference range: 1.47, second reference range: 1.41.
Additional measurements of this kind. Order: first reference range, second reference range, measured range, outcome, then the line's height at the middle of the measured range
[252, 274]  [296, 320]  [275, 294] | -3.5 km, 1.22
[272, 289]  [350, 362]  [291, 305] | 2.8 km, 1.45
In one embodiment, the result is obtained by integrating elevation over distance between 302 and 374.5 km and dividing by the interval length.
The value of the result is 1.23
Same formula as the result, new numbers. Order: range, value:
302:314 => 0.899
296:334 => 1.01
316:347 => 1.18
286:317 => 1.1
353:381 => 1.45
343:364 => 1.43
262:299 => 1.42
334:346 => 1.36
